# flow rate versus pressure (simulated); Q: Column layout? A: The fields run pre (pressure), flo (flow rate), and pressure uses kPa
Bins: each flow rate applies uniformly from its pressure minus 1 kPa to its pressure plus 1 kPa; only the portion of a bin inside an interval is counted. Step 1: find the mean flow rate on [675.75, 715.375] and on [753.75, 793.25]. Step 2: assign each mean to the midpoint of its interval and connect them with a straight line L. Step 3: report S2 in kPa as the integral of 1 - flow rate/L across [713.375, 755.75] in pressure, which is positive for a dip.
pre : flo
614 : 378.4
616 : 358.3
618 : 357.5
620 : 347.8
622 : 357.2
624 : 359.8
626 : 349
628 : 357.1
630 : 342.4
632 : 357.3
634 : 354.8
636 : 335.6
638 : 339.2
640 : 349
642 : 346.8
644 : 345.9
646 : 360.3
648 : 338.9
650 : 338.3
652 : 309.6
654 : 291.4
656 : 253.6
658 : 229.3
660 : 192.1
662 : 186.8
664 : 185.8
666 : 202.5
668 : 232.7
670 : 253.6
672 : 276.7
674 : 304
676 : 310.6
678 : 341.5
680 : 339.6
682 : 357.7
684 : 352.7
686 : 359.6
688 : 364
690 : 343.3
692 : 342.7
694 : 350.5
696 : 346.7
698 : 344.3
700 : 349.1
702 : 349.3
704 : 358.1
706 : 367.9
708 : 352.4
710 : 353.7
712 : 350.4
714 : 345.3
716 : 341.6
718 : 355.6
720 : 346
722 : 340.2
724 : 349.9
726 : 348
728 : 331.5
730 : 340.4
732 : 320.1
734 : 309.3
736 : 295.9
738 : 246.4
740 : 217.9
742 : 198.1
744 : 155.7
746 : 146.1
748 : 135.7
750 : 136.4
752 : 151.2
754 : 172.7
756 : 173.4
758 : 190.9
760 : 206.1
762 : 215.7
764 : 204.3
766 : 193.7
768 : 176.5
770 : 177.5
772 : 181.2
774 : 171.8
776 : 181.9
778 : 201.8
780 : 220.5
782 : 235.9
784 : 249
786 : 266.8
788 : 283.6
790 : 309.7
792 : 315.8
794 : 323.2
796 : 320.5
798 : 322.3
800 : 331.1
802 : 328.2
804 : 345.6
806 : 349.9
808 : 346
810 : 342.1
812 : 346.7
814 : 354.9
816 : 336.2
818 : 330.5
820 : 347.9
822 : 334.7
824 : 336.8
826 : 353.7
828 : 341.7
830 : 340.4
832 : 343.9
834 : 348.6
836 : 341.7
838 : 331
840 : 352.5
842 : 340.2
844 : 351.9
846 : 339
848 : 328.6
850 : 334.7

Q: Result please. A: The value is 3.7 kPa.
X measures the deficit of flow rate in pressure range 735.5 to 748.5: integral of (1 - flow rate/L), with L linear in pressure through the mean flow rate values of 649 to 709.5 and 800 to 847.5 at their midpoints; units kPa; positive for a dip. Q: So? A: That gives 5.0 kPa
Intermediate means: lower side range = 307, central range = 198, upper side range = 342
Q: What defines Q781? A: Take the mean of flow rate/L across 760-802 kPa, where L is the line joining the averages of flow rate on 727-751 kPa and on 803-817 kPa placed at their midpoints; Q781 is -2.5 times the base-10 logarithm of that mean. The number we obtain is 0.23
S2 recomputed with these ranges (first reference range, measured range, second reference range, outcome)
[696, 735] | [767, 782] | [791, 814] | 6.54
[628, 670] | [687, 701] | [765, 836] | -2.55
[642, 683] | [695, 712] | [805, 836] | -3.01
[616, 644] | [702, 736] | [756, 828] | -3.58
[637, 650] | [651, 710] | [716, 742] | 4.42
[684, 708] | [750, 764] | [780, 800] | 5.78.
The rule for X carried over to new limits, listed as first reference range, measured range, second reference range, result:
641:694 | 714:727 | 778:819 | -1.8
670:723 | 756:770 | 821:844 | 6.0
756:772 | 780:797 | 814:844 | -2.3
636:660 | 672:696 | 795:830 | -1.5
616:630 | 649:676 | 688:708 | 7.6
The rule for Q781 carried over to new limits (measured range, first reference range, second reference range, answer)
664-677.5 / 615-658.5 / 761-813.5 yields 0.23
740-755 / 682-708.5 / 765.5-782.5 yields 0.47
